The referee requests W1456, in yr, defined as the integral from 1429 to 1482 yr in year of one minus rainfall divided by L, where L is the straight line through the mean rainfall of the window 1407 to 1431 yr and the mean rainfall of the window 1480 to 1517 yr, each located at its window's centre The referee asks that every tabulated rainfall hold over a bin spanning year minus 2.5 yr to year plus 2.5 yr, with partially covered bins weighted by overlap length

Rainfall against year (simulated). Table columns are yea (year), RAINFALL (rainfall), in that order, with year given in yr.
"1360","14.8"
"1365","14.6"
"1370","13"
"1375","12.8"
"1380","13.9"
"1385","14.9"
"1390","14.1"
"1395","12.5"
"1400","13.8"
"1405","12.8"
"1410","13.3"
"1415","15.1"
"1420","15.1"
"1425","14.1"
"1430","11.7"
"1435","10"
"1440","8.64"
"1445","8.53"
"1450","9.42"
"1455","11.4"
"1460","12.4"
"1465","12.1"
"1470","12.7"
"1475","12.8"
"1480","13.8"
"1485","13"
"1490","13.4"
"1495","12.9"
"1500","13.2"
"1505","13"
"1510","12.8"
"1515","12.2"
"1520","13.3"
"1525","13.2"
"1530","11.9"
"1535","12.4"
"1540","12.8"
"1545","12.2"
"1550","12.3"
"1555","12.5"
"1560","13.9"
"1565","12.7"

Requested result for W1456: 9.1 yr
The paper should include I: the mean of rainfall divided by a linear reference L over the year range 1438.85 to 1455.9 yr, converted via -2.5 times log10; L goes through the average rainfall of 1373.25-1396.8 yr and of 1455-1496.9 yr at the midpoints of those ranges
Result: 0.36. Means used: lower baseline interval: 13.7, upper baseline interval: 12.8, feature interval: 9.39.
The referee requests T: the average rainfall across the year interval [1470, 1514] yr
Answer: 13.1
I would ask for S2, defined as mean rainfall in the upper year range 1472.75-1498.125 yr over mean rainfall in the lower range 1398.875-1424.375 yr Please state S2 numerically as 0.9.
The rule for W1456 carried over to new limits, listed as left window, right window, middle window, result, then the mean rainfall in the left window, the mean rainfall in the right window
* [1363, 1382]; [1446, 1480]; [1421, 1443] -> 1.95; 13.5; 11.8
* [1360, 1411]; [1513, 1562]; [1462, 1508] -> 0.06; 13.6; 12.7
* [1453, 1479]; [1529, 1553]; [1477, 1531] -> -2.77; 12.4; 12.3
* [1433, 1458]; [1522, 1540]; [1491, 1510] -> -2.49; 9.65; 12.6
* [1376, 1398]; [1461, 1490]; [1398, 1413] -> 0.28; 13.8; 12.9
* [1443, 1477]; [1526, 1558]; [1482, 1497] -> -1.78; 11.4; 12.4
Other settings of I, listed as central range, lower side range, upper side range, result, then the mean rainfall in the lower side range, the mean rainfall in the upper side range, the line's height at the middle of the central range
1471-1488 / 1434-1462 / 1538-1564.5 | -0.21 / 10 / 12.7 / 10.9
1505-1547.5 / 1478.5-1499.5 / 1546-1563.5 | 0.03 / 13.2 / 12.8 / 13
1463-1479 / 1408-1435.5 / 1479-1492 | 0.06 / 13.4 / 13.4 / 13.4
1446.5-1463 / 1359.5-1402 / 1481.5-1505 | 0.22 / 13.8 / 13.1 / 13.4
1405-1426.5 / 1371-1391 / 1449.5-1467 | -0.12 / 13.8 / 11.5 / 12.8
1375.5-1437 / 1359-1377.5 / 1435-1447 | -0.21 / 13.7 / 8.88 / 11.2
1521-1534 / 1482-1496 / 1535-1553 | 0.00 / 13.1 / 12.4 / 12.6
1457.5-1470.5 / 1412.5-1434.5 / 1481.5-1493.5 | 0.09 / 13.6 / 13.2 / 13.4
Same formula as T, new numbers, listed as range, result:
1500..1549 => 12.7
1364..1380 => 13.4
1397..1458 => 12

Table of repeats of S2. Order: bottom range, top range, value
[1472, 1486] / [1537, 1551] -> 0.94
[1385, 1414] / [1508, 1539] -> 0.93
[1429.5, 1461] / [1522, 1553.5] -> 1.23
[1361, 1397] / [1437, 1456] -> 0.68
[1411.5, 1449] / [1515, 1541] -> 1.07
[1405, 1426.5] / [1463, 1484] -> 0.91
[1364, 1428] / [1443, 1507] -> 0.89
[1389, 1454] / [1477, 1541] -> 1.06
